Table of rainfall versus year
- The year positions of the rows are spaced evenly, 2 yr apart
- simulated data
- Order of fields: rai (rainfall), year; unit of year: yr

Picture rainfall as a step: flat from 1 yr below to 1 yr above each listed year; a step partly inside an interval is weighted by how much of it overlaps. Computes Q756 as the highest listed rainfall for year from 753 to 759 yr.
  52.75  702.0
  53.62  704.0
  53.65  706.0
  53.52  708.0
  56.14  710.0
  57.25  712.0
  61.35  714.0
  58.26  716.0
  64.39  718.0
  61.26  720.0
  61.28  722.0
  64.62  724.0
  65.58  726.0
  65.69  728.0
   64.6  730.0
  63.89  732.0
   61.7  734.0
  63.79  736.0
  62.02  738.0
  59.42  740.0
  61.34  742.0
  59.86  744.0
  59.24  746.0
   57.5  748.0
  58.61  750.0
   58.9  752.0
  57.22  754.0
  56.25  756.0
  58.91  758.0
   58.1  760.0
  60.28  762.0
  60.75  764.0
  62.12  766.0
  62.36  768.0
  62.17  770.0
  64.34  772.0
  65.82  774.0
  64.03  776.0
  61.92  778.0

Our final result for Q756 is 58.91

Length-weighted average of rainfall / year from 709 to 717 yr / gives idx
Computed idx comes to 58.2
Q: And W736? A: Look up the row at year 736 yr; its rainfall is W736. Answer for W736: 63.79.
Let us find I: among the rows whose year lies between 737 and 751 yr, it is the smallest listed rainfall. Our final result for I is 57.5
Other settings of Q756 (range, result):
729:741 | 64.6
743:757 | 59.86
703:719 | 64.39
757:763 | 60.28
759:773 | 64.34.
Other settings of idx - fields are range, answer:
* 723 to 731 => 65.1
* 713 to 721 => 61.3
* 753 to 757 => 56.7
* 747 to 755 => 58.1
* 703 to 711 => 54.2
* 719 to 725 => 62.4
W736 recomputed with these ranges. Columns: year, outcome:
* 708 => 53.52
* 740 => 59.42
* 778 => 61.92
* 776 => 64.03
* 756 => 56.25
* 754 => 57.22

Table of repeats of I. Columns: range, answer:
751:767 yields 56.25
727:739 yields 61.7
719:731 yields 61.26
